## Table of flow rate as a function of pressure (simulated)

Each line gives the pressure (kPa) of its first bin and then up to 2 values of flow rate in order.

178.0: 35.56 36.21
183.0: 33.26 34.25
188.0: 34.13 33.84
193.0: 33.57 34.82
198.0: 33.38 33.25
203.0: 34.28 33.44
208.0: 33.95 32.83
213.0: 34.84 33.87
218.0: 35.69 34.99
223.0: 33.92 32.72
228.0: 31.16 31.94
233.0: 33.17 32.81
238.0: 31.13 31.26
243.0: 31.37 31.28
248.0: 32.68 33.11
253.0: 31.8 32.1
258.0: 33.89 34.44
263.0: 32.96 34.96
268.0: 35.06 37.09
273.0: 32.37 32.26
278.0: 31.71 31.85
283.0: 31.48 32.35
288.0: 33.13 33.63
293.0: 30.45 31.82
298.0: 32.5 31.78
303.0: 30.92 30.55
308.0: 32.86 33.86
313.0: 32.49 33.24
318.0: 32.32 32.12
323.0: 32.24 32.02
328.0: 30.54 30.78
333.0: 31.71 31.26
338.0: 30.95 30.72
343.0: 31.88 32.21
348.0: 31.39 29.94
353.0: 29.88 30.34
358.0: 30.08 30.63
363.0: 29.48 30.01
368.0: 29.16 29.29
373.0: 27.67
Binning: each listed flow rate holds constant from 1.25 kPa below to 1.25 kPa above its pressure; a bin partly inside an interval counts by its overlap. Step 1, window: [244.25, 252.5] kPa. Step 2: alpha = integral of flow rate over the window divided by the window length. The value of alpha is 32.3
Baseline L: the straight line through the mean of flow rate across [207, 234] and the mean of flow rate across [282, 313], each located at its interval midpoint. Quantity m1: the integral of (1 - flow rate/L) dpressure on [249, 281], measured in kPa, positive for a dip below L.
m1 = -0.64 kPa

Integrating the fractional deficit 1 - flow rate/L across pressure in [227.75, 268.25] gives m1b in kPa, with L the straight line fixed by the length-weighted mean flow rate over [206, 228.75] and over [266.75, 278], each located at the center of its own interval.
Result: 1.5 kPa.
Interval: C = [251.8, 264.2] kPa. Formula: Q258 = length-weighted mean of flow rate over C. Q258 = 33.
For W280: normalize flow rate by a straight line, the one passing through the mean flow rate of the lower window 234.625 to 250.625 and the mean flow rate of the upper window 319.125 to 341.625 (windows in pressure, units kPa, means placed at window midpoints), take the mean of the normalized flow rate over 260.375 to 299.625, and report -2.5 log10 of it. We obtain -0.04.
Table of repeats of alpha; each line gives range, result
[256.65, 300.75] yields 33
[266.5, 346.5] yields 32.2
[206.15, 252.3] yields 32.9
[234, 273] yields 33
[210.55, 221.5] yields 34.6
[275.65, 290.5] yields 32.2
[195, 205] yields 33.8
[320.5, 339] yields 31.4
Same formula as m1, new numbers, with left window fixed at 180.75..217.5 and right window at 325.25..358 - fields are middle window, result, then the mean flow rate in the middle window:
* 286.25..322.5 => -0.6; 32.3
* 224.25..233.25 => 0.3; 32.1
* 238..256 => 0.6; 31.9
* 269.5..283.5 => -0.2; 32.8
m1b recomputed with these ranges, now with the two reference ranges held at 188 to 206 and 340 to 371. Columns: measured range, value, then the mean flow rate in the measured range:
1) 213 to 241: 0.1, 33.1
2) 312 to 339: -0.6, 31.8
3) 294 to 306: 0.0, 31.6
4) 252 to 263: -0.2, 33.1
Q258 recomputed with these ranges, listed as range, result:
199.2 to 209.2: 33.7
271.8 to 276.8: 32.3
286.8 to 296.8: 32.3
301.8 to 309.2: 31.4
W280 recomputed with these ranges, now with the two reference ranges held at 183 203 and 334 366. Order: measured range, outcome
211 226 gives -0.03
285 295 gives -0.01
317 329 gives -0.02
